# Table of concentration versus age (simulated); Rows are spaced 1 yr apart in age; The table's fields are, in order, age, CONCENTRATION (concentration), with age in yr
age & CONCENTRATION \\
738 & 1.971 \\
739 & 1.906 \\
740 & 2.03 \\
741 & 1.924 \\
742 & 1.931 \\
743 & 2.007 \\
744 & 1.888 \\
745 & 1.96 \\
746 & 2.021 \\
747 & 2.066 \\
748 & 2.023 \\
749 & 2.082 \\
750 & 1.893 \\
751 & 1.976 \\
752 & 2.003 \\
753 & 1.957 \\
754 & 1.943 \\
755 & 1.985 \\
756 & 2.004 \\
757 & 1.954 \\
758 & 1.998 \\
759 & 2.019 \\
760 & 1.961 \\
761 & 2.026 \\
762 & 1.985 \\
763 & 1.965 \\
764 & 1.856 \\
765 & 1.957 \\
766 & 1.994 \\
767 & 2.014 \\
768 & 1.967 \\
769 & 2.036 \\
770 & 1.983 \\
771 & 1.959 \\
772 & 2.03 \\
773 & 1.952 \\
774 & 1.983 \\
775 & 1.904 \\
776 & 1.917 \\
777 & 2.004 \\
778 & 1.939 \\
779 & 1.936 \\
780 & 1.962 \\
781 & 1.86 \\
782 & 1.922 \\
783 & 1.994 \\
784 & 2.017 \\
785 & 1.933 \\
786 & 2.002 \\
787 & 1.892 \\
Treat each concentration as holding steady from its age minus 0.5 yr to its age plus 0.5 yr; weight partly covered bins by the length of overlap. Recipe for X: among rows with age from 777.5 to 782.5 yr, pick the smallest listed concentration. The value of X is 1.86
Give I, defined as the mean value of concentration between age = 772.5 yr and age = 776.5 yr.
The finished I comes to 1.94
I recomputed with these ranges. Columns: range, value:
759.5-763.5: 1.98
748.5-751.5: 1.98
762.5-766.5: 1.94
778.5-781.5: 1.92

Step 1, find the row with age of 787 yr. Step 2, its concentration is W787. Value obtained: 1.892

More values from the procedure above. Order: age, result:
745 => 1.96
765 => 1.957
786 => 2.002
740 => 2.03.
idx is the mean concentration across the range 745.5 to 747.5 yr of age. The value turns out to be 2.04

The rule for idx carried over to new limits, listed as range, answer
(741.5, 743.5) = 1.97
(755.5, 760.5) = 1.99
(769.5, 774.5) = 1.98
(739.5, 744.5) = 1.96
